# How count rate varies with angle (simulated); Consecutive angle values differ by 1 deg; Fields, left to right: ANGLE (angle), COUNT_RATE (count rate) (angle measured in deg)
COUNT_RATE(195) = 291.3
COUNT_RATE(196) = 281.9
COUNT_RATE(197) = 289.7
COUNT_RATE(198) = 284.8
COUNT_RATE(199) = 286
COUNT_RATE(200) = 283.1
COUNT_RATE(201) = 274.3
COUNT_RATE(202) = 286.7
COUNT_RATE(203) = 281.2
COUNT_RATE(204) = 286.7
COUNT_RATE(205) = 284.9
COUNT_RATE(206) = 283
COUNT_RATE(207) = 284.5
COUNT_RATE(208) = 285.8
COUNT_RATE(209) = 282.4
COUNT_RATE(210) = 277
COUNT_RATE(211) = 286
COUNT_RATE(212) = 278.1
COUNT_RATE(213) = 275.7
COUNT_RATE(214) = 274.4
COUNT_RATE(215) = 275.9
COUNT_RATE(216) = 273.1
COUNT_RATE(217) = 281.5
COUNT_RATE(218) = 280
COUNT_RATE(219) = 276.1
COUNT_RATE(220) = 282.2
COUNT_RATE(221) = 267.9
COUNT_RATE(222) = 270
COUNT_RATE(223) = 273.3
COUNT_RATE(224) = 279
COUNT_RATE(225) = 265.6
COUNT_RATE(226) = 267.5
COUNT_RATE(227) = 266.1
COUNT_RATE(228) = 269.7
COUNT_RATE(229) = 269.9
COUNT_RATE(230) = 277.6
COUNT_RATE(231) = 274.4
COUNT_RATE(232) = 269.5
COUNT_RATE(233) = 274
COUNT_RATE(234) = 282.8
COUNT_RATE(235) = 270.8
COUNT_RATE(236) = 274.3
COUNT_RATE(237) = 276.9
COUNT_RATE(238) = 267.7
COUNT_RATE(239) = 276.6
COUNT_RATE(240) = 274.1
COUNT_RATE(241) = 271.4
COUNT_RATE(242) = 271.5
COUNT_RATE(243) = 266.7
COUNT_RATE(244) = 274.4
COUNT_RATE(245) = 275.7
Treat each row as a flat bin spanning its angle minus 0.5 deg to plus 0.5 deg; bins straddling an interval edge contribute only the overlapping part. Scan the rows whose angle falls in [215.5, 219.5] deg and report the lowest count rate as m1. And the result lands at 273.1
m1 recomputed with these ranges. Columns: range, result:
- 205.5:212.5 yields 277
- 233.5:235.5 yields 270.8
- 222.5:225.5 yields 265.6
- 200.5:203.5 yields 274.3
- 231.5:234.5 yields 269.5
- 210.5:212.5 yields 278.1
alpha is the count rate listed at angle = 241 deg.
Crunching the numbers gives 271.4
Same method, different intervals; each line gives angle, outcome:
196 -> 281.9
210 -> 277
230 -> 277.6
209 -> 282.4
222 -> 270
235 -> 270.8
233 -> 274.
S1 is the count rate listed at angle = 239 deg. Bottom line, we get 276.6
